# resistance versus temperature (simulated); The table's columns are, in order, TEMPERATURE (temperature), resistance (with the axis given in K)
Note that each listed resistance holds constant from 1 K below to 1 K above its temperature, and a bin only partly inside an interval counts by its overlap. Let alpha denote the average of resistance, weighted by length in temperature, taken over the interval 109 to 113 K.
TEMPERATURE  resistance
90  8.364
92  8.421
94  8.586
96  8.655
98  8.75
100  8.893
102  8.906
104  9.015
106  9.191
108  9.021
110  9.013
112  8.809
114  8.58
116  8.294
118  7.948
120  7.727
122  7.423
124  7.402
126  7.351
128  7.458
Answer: 8.91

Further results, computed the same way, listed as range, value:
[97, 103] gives 8.85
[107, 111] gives 9.02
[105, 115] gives 8.92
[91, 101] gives 8.66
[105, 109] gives 9.11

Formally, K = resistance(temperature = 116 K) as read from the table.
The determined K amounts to 8.294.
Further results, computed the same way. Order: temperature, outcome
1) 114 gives 8.58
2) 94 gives 8.586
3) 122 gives 7.423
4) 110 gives 9.013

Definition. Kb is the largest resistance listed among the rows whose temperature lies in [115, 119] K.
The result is 8.294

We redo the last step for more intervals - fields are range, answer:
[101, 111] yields 9.191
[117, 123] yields 7.948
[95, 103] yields 8.906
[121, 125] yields 7.423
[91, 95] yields 8.586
